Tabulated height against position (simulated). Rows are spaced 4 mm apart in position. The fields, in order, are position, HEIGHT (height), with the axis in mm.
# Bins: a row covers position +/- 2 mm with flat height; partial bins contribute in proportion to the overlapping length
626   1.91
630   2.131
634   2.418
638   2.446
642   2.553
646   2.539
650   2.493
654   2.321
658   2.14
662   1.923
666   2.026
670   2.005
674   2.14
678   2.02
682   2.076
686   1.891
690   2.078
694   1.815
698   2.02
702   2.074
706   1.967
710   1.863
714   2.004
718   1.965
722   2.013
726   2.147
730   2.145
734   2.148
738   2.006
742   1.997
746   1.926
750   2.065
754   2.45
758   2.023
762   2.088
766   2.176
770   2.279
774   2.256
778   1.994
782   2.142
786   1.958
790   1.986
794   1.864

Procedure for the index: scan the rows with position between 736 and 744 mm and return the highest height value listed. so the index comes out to 2.006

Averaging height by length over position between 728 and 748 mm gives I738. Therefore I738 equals 2.04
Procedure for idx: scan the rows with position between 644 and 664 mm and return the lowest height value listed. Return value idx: 1.923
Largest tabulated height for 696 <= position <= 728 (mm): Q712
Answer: 2.147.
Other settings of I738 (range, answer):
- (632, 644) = 2.47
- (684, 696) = 1.93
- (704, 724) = 1.96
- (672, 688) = 2.03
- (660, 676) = 2.02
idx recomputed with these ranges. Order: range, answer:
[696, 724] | 1.863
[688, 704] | 1.815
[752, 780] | 1.994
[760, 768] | 2.088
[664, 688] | 1.891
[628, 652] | 2.131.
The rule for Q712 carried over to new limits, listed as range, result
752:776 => 2.45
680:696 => 2.078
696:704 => 2.074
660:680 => 2.14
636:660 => 2.553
